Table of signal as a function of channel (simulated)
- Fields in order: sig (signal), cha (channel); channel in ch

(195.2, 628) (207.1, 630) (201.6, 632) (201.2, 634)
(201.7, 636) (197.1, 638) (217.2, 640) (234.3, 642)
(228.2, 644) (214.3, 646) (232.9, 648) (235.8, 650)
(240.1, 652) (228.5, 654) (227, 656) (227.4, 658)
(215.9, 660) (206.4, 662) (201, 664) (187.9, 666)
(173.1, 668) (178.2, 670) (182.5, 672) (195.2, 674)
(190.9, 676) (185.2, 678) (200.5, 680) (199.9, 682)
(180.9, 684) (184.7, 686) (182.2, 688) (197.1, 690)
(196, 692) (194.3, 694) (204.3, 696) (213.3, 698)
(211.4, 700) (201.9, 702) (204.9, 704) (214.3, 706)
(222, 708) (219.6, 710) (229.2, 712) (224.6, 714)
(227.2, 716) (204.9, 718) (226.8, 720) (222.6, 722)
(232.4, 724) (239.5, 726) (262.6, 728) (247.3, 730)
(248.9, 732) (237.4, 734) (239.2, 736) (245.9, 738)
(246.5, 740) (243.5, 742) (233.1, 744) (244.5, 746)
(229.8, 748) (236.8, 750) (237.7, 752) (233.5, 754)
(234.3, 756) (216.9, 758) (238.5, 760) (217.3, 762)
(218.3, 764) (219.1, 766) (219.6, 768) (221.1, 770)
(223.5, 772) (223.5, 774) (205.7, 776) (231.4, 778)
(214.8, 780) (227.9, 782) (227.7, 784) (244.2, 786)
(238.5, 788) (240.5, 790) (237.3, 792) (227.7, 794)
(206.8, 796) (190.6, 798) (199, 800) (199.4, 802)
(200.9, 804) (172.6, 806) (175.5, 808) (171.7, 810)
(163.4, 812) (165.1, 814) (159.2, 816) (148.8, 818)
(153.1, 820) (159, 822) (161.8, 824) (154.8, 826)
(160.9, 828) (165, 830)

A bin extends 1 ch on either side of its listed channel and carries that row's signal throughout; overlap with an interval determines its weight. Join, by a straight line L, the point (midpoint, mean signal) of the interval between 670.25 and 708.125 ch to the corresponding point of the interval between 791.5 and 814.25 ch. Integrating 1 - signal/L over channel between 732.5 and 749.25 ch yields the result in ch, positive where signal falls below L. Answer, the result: -3.89 ch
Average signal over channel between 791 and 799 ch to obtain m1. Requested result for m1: 216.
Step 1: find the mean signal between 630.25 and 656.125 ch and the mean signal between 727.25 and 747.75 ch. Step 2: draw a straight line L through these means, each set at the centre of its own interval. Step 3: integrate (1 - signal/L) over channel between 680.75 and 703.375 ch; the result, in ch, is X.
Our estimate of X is 3.4 ch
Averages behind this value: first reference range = 219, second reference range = 244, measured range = 197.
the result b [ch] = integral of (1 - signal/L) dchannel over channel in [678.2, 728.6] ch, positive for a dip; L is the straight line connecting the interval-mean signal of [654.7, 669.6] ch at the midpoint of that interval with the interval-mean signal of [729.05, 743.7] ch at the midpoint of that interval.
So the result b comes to 3.5 ch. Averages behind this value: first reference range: 205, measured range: 211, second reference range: 244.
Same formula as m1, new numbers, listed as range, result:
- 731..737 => 242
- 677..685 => 192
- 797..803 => 196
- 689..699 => 201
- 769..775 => 223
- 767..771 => 220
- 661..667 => 198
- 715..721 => 220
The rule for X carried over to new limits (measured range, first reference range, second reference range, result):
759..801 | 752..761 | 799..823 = -3.5 ch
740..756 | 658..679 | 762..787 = -1.6 ch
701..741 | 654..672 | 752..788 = -2.8 ch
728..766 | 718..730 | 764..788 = -1.0 ch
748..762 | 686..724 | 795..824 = -2.7 ch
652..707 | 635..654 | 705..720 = 5.3 ch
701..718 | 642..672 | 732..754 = 0.9 ch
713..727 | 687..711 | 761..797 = -1.0 ch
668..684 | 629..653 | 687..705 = 1.4 ch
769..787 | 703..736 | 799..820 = -2.9 ch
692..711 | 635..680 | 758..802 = 0.4 ch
